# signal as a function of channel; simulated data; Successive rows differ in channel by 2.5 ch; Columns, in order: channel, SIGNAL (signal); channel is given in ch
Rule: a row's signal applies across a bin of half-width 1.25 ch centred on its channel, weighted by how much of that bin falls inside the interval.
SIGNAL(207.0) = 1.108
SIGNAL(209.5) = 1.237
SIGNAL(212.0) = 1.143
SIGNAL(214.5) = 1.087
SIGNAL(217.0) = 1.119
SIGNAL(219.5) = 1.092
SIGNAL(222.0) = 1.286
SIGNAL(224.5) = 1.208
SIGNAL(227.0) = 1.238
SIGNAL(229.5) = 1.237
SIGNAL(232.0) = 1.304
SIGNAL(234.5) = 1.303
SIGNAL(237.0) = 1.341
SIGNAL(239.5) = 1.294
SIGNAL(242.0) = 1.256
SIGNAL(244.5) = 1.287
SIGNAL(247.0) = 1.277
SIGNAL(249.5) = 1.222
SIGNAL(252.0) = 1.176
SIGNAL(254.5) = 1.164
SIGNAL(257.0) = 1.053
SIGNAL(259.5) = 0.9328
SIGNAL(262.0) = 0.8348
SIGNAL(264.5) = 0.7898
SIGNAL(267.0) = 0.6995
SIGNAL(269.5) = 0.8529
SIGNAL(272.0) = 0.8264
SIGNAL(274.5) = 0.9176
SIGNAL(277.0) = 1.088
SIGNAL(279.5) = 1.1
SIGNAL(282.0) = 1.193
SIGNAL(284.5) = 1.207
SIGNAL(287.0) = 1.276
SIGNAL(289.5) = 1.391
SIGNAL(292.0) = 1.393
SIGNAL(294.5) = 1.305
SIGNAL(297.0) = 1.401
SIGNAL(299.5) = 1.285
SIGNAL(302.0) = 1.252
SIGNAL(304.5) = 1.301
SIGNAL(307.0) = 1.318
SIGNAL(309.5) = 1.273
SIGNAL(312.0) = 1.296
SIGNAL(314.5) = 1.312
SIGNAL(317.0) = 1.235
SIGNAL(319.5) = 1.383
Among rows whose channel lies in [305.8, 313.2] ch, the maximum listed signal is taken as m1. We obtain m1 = 1.318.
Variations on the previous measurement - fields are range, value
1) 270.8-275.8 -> 0.9176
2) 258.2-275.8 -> 0.9328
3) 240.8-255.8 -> 1.287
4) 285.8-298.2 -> 1.401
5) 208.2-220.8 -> 1.237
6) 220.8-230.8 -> 1.286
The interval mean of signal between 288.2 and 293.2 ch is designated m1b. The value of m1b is 1.39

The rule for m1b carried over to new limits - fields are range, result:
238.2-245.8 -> 1.28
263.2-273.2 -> 0.792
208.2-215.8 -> 1.16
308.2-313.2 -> 1.28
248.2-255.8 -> 1.19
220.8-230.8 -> 1.24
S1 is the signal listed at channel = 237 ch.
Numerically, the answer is 1.341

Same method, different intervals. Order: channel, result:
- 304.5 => 1.301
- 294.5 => 1.305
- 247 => 1.277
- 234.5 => 1.303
